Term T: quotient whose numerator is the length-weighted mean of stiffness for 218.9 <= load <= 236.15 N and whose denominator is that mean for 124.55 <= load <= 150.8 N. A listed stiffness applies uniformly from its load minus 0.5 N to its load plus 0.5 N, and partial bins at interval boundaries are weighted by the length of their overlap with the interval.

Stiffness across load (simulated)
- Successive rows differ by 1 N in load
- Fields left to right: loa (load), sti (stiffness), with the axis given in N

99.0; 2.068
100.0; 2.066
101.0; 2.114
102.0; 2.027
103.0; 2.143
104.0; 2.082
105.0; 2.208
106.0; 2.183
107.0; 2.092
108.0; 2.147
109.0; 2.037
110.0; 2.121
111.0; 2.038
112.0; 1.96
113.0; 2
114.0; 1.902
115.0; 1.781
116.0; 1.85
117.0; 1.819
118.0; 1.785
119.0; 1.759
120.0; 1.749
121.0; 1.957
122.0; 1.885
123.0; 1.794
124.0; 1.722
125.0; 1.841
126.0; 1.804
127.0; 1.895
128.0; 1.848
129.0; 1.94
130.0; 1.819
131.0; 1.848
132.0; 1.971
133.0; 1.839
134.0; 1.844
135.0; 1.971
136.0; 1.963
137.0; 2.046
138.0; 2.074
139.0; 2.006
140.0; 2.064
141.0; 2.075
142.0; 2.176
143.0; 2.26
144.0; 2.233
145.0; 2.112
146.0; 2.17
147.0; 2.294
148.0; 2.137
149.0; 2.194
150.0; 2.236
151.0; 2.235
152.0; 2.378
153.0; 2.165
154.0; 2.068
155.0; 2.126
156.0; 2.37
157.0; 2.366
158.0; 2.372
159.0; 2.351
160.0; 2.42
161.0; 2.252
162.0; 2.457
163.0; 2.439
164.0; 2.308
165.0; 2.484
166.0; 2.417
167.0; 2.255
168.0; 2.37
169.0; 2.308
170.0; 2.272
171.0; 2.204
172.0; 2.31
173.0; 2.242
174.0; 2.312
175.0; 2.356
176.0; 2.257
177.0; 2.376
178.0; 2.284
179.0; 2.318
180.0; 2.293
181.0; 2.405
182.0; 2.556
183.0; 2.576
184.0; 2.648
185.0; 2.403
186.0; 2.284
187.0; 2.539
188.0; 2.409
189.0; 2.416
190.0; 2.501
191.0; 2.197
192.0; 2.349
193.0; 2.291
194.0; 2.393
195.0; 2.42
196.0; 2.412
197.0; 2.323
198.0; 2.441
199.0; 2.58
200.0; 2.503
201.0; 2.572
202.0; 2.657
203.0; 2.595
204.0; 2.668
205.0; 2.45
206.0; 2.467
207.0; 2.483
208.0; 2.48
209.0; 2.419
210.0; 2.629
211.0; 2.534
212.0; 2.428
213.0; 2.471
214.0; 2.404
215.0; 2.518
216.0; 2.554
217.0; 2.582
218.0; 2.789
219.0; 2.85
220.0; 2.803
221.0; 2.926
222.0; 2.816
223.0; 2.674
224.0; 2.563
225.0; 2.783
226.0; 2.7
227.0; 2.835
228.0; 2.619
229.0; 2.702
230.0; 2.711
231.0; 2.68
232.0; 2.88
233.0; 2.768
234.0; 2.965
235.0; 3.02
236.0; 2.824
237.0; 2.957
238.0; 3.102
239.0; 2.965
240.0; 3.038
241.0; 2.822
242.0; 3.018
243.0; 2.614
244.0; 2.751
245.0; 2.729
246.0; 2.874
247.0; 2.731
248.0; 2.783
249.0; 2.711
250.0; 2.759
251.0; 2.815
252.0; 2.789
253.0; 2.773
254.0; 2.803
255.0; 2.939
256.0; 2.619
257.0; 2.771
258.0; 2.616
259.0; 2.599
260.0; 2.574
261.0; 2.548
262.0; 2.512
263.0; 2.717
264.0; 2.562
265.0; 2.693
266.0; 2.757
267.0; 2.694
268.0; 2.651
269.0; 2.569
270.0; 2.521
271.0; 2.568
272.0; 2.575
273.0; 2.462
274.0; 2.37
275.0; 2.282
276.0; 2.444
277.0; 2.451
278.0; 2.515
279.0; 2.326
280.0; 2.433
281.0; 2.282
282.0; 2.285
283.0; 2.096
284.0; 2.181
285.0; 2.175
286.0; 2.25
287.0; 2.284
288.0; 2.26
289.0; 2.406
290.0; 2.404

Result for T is 1.37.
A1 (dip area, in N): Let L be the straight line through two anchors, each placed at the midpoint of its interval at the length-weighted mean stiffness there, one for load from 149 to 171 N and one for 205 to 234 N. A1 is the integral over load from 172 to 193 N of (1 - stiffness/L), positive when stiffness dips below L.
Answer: 0.49 N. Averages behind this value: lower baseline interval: 2.31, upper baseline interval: 2.65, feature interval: 2.38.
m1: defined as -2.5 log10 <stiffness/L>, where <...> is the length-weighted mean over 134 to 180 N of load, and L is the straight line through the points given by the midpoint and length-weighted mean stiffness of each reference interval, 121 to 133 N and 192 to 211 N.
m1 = -0.07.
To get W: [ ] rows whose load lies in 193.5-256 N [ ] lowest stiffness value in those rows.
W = 2.323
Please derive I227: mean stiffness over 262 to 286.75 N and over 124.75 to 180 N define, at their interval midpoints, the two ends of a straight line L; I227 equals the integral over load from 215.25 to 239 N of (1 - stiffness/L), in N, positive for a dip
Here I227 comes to -4.5 N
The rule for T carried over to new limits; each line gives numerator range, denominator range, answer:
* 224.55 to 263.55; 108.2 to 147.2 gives 1.42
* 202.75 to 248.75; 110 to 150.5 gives 1.38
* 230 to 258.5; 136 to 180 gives 1.25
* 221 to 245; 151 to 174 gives 1.22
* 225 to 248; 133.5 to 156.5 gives 1.32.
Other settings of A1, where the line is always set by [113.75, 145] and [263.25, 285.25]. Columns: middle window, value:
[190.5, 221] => -4.3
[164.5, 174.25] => -1.2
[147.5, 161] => -1.7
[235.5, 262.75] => -4.8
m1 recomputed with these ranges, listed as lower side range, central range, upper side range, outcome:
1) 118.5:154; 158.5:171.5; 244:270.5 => -0.085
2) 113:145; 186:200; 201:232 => 0.016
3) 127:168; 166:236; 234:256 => 0.008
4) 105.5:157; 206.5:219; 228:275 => -0.016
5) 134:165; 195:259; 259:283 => -0.127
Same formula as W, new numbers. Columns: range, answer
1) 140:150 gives 2.064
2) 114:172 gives 1.722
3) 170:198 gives 2.197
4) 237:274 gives 2.37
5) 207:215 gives 2.404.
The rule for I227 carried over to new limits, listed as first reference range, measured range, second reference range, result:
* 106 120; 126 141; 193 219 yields 1.0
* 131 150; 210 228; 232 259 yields -0.1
